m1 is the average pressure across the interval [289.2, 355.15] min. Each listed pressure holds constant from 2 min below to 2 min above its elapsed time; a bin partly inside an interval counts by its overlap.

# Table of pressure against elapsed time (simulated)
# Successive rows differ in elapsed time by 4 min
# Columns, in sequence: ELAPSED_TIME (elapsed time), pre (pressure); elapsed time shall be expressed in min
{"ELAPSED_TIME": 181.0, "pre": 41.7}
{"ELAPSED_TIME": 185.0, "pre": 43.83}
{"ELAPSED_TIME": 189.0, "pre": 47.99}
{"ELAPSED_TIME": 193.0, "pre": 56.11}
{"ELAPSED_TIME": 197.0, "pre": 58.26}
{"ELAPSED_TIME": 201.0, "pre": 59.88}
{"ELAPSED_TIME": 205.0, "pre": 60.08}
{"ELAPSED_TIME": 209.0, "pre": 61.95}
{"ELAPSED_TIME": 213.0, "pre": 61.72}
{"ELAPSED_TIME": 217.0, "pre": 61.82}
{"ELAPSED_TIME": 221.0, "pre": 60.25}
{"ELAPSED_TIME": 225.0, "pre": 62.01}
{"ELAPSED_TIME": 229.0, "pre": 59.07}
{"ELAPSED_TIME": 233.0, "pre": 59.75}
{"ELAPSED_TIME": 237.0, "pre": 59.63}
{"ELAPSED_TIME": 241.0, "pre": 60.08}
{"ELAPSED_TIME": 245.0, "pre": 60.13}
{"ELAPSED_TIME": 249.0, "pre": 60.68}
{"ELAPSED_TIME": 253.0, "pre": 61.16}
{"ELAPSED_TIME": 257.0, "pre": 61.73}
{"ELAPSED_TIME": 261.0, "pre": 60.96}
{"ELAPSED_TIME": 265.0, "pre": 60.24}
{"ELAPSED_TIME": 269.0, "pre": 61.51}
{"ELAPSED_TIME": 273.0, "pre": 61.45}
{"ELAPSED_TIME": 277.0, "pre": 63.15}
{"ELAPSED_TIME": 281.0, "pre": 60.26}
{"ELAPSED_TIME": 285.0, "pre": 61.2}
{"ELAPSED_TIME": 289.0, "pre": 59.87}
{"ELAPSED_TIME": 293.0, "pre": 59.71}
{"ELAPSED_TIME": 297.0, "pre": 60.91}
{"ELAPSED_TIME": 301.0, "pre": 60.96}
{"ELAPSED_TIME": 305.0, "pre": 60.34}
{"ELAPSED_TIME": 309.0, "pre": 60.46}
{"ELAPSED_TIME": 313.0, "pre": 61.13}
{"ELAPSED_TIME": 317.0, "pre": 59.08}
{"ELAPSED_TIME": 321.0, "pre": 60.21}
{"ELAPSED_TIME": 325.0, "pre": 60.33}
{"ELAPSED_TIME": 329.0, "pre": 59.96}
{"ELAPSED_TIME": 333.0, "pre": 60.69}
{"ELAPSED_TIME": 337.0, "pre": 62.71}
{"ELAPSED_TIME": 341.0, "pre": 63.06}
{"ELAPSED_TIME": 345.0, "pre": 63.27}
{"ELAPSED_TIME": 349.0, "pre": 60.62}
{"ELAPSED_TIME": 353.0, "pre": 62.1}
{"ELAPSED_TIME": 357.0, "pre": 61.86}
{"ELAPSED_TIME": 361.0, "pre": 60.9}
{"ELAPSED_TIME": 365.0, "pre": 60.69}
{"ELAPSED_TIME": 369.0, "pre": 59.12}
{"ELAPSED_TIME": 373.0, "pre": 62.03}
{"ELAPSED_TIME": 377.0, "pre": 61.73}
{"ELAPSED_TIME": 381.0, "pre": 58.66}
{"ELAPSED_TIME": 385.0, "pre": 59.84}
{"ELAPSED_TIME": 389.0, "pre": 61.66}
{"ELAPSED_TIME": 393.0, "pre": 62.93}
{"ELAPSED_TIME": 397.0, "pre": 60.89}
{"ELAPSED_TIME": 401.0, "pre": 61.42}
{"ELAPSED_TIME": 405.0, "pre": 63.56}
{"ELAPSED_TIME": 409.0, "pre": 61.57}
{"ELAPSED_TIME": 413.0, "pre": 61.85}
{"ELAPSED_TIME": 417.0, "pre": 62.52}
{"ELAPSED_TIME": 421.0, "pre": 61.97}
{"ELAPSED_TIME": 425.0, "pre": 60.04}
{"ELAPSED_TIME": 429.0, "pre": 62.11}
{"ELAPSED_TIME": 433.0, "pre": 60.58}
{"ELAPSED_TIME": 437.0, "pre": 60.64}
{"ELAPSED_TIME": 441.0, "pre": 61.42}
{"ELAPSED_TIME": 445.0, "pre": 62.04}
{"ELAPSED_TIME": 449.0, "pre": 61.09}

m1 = 60.9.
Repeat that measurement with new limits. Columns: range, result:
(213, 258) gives 60.6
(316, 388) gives 61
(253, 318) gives 60.8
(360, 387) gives 60.4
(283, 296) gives 60.3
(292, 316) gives 60.6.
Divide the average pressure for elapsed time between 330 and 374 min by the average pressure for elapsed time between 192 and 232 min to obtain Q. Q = 1.02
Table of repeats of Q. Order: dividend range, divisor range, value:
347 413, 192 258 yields 1.02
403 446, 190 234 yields 1.03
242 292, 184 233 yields 1.05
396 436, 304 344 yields 1.01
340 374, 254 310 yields 1.01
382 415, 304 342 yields 1.01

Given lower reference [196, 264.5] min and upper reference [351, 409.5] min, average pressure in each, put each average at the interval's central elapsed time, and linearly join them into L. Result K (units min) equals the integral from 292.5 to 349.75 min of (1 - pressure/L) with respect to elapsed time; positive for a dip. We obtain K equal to 0.05 min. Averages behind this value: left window 60.6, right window 61.3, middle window 60.9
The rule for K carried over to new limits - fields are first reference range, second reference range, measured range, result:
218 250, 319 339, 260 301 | -0.3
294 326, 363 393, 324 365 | -0.7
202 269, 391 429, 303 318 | 0.2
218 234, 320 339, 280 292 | 0.0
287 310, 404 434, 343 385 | 0.1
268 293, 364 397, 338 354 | -0.4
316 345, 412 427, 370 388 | 0.2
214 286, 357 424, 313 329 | 0.3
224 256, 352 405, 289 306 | 0.1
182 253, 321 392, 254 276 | -0.8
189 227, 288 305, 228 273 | -0.4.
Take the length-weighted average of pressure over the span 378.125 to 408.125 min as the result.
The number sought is 61.3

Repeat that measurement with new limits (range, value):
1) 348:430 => 61.3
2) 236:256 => 60.4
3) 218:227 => 61.2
